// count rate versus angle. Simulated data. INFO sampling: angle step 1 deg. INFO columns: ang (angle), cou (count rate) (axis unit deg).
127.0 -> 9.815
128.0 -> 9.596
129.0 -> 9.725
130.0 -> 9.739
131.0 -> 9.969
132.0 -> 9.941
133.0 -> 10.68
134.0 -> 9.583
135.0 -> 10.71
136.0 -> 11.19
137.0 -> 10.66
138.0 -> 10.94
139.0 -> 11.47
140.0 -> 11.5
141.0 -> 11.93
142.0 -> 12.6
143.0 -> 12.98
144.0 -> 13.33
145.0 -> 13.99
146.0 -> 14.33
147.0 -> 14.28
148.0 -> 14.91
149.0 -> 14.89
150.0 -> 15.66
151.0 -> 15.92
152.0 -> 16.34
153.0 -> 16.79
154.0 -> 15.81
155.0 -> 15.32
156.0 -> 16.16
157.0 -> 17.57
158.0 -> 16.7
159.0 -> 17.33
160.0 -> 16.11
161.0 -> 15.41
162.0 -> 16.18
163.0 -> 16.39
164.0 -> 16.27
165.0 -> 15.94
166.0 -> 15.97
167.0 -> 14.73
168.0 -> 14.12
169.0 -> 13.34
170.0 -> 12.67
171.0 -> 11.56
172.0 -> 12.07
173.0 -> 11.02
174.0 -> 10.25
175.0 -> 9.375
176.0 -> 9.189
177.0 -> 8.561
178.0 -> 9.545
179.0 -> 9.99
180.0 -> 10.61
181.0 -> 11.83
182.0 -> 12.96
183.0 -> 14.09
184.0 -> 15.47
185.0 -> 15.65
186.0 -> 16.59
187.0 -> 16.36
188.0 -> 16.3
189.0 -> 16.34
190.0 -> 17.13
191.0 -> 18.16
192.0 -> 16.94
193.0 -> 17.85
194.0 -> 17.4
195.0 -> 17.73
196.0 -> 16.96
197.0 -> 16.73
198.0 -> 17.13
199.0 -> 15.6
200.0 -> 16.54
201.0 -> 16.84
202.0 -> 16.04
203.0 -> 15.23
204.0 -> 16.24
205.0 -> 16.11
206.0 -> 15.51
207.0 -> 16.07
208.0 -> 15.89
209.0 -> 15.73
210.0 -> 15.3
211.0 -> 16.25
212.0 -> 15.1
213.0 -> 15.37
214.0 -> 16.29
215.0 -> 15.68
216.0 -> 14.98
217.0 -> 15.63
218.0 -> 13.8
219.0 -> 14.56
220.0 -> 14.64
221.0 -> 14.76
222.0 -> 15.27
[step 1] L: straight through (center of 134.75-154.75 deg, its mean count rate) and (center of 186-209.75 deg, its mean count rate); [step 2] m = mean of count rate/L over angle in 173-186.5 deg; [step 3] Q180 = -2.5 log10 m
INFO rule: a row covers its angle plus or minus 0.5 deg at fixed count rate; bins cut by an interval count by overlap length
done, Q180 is 0.299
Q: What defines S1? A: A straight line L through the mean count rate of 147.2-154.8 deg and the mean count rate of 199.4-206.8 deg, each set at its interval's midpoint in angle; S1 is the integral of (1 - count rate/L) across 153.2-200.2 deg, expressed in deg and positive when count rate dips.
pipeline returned 3.4 deg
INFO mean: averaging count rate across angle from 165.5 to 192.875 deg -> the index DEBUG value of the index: 13.4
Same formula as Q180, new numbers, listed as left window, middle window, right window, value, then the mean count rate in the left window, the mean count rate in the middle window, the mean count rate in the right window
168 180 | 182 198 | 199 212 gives -0.23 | 10.8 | 16.5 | 15.9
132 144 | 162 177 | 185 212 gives 0.07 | 11.3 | 13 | 16.5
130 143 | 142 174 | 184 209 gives -0.16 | 11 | 14.9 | 16.5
